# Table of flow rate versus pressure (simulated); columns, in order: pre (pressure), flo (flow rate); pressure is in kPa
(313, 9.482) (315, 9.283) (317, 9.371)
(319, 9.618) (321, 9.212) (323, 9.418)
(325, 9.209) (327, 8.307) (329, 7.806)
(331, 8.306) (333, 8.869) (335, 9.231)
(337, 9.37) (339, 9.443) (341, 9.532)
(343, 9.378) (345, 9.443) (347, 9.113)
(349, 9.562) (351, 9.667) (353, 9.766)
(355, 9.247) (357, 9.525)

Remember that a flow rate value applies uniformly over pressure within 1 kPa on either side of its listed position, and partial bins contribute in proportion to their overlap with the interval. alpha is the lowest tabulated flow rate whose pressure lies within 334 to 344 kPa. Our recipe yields 9.231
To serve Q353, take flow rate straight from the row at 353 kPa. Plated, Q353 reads 9.766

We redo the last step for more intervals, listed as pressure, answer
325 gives 9.209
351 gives 9.667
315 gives 9.283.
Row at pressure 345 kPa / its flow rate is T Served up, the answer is 9.443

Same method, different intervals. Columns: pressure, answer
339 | 9.443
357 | 9.525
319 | 9.618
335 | 9.231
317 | 9.371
